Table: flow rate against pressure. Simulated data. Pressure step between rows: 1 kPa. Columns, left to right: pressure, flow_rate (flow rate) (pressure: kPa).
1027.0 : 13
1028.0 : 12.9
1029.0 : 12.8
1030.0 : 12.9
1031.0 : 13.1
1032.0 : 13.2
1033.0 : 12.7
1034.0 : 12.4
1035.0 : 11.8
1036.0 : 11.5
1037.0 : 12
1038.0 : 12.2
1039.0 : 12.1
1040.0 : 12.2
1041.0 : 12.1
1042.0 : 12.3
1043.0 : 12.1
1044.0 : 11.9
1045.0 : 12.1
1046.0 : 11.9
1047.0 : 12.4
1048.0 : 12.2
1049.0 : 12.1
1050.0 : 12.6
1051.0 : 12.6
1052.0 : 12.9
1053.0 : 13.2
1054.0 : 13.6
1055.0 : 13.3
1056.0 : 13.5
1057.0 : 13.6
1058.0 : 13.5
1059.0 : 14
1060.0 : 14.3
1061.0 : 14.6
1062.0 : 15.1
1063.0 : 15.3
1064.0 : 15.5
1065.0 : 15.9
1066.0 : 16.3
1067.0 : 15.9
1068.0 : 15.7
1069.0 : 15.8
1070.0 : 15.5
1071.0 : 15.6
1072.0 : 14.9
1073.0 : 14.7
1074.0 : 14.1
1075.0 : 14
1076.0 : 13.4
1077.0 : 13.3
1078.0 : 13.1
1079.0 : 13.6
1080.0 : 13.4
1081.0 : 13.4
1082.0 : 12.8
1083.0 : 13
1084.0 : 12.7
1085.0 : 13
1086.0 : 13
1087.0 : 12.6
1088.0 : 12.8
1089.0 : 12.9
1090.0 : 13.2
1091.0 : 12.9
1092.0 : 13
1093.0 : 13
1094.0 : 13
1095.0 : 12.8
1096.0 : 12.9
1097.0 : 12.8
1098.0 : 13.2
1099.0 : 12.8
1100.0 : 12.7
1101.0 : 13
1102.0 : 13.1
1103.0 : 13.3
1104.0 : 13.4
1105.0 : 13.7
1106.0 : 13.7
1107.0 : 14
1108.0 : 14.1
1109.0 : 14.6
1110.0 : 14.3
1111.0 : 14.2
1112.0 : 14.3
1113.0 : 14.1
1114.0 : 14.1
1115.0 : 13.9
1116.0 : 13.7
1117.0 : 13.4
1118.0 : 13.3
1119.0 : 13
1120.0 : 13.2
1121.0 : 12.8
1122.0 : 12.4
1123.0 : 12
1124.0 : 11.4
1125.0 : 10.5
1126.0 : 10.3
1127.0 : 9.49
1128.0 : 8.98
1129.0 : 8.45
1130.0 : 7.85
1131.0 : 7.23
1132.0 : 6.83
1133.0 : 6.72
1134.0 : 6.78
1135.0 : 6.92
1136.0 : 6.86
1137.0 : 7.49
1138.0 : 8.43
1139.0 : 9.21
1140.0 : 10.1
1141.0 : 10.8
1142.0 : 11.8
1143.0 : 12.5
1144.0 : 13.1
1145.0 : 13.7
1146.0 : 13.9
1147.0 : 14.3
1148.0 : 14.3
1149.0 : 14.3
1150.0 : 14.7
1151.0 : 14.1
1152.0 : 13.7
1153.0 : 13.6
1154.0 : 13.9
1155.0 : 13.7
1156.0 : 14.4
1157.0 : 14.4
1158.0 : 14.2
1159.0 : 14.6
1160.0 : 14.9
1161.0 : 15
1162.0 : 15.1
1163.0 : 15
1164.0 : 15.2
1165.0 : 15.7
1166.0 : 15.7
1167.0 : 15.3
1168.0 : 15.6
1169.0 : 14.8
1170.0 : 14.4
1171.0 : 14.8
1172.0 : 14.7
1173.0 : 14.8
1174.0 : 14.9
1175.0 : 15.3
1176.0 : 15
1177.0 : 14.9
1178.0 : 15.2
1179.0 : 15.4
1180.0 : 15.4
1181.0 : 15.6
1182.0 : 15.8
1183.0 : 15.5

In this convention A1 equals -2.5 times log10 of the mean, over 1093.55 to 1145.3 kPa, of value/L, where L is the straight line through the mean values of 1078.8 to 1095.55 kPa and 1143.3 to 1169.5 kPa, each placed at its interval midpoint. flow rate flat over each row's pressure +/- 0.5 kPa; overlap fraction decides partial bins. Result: 0.17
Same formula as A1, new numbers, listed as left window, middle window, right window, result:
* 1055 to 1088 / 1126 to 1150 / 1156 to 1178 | 0.41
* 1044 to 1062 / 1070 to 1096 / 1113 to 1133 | -0.09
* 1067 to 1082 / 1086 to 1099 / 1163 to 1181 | 0.12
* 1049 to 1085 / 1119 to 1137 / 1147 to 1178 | 0.47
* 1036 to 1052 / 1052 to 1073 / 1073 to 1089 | -0.16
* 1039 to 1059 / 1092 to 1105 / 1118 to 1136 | -0.20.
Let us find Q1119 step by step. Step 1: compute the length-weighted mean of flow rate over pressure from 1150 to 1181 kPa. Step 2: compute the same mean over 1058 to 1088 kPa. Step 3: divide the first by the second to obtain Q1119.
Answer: 1.04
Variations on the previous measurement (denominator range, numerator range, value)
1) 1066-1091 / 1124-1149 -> 0.72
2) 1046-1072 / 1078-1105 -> 0.92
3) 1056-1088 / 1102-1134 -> 0.84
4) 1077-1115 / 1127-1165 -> 0.89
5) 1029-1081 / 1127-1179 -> 0.94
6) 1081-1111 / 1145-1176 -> 1.11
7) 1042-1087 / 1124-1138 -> 0.59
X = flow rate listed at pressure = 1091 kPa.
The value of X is 12.9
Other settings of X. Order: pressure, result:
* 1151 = 14.1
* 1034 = 12.4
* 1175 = 15.3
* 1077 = 13.3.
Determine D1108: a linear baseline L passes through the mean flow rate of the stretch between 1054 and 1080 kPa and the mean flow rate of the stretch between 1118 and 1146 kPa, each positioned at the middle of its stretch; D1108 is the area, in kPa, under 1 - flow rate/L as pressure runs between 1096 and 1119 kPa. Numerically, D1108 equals -3.6 kPa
